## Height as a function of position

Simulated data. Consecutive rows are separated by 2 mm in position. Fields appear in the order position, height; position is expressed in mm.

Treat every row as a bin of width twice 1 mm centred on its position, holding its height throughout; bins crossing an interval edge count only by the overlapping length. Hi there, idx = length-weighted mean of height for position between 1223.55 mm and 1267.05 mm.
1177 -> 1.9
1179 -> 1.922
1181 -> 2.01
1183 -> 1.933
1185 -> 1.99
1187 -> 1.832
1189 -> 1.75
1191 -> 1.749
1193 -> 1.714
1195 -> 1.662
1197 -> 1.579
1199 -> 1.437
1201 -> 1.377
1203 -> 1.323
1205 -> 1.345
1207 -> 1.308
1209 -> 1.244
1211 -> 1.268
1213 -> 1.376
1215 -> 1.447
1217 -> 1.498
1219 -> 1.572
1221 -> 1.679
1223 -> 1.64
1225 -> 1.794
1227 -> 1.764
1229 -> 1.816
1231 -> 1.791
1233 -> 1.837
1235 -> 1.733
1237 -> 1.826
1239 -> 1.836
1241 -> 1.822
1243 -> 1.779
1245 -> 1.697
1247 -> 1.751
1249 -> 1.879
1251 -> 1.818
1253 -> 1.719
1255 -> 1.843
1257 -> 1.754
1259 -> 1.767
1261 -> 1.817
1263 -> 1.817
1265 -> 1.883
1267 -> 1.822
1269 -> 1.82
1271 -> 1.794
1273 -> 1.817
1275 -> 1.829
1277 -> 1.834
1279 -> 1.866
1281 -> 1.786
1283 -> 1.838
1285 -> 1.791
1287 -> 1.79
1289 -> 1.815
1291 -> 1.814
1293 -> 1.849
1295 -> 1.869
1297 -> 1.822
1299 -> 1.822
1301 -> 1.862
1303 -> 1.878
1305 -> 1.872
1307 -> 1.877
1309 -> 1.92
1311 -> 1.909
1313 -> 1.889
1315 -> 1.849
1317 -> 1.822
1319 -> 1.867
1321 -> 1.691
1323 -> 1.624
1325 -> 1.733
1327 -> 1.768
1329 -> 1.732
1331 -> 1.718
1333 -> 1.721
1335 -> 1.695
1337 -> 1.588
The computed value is 1.8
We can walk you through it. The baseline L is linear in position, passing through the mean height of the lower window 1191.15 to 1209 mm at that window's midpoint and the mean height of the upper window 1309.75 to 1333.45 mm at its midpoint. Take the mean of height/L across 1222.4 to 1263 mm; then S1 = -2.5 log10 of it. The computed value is -0.135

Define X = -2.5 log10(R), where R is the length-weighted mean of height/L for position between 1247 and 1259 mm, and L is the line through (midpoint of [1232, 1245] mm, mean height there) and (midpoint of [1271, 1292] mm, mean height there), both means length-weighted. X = 0.01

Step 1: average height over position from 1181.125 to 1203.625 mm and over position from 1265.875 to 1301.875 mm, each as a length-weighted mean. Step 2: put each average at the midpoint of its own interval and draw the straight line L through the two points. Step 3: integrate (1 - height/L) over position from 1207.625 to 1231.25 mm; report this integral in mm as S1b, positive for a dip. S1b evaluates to 2.3 mm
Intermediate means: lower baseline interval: 1.69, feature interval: 1.56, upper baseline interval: 1.82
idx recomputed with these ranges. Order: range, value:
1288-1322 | 1.85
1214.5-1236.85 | 1.7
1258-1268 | 1.82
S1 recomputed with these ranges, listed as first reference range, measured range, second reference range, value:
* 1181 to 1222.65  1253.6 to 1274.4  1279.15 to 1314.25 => -0.037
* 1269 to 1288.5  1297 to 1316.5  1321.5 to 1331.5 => -0.069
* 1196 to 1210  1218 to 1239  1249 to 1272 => -0.120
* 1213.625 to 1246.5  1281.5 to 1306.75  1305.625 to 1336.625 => -0.043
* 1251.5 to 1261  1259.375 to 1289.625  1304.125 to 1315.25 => -0.003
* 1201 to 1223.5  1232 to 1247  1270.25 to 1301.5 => -0.141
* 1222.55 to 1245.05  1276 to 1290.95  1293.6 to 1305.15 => 0.011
